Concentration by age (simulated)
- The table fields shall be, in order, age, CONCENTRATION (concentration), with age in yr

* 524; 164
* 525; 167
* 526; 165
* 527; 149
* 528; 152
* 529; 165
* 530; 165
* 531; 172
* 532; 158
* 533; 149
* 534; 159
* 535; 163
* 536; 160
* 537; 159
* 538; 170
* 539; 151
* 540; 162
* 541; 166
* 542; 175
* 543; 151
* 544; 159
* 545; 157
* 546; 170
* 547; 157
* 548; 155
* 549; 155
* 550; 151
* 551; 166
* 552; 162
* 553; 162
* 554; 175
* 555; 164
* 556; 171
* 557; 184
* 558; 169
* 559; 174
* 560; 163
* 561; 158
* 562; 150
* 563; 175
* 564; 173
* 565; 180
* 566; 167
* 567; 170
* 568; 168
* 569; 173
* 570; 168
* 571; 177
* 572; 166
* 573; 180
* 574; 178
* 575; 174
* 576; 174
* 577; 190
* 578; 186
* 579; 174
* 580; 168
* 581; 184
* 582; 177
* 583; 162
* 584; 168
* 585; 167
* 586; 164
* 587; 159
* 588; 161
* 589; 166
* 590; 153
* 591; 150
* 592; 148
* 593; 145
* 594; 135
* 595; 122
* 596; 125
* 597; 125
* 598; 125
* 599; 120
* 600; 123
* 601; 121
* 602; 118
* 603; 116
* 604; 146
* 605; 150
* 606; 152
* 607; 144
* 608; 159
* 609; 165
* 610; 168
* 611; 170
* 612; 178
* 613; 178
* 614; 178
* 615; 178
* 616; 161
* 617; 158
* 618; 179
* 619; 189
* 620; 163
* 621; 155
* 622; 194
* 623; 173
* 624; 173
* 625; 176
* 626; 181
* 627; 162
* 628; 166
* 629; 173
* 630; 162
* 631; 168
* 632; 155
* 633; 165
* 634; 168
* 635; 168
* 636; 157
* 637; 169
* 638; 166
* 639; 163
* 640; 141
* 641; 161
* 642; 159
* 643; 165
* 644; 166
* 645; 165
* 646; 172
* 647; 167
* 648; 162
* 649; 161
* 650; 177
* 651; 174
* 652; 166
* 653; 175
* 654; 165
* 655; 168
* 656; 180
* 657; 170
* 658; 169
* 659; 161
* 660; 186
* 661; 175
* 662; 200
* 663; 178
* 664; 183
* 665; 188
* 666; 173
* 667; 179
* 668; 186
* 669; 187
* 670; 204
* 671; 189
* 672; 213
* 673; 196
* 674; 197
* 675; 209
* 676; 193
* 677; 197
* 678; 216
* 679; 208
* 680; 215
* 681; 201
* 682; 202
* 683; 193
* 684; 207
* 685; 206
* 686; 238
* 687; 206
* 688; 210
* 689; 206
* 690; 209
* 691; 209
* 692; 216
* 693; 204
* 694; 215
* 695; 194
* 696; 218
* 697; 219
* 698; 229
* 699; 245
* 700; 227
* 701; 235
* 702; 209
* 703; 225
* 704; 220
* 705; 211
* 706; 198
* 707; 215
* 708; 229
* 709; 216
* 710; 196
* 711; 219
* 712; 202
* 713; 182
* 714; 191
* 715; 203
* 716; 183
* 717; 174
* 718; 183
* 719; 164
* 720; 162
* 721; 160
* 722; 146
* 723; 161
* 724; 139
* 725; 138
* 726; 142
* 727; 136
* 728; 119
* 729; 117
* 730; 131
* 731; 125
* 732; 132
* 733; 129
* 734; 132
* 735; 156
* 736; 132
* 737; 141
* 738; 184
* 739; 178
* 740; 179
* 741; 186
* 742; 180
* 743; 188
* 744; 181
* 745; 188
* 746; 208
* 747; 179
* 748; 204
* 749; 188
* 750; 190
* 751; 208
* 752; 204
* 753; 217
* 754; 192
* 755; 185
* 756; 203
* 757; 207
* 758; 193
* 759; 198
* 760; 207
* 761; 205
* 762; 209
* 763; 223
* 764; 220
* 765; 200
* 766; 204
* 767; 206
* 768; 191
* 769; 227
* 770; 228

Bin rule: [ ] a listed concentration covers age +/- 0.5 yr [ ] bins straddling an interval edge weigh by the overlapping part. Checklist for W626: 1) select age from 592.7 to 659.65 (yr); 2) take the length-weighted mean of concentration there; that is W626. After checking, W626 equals 160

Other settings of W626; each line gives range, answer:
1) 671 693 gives 207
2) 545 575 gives 168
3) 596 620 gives 152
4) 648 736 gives 187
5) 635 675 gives 175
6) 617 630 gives 173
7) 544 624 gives 162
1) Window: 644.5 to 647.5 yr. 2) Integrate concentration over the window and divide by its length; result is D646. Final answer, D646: 168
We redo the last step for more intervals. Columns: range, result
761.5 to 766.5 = 211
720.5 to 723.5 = 156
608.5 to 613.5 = 172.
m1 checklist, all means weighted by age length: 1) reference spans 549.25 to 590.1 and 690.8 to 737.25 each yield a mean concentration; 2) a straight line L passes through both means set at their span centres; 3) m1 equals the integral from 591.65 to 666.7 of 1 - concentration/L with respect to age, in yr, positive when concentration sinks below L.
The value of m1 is 5.5 yr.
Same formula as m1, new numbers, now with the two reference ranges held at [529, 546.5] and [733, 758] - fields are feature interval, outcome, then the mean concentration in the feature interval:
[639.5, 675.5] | -0.6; 177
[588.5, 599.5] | 2.0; 138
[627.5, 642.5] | 0.8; 163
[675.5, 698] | -4.1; 209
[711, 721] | -0.2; 183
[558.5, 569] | -0.2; 168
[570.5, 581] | -0.7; 177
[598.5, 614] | 1.9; 148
